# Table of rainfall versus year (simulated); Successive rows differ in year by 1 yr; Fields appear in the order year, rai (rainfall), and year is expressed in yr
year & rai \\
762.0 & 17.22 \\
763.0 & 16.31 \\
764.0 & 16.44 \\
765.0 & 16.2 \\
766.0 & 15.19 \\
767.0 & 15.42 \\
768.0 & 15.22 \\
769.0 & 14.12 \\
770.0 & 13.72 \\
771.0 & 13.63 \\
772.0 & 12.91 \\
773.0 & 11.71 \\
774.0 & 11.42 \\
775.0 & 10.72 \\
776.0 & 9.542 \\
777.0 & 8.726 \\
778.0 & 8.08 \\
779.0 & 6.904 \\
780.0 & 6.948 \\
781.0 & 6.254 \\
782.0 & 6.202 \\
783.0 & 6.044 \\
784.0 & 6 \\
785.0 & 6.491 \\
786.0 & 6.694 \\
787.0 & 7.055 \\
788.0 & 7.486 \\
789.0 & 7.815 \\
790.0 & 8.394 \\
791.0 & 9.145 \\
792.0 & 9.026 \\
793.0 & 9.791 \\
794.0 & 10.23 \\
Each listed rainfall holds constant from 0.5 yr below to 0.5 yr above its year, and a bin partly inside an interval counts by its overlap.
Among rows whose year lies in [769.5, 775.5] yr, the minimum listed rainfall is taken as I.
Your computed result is 10.72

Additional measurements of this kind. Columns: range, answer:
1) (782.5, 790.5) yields 6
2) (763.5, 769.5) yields 14.12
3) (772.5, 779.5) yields 6.904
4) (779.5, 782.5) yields 6.202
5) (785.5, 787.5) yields 6.694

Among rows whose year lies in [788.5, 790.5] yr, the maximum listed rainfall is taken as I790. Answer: 8.394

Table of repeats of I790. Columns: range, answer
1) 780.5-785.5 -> 6.491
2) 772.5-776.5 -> 11.71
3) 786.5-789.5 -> 7.815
